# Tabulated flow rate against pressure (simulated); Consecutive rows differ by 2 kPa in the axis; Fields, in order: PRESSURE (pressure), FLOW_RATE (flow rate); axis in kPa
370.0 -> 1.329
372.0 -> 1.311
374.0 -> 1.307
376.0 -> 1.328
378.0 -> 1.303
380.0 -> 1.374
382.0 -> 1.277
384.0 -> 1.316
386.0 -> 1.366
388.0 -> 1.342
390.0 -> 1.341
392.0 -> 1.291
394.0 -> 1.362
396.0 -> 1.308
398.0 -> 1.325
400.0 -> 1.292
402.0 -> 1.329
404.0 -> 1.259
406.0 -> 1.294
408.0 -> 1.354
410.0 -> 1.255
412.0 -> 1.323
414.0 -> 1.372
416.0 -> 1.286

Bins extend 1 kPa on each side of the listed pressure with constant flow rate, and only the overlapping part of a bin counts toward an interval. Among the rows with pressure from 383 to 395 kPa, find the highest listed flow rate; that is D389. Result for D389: 1.366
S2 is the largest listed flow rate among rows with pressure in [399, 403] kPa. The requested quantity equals 1.329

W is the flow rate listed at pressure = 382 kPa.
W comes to 1.277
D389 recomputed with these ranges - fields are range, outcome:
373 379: 1.328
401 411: 1.354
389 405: 1.362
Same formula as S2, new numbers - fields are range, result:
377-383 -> 1.374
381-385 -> 1.316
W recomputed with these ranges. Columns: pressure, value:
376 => 1.328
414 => 1.372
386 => 1.366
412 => 1.323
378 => 1.303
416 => 1.286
